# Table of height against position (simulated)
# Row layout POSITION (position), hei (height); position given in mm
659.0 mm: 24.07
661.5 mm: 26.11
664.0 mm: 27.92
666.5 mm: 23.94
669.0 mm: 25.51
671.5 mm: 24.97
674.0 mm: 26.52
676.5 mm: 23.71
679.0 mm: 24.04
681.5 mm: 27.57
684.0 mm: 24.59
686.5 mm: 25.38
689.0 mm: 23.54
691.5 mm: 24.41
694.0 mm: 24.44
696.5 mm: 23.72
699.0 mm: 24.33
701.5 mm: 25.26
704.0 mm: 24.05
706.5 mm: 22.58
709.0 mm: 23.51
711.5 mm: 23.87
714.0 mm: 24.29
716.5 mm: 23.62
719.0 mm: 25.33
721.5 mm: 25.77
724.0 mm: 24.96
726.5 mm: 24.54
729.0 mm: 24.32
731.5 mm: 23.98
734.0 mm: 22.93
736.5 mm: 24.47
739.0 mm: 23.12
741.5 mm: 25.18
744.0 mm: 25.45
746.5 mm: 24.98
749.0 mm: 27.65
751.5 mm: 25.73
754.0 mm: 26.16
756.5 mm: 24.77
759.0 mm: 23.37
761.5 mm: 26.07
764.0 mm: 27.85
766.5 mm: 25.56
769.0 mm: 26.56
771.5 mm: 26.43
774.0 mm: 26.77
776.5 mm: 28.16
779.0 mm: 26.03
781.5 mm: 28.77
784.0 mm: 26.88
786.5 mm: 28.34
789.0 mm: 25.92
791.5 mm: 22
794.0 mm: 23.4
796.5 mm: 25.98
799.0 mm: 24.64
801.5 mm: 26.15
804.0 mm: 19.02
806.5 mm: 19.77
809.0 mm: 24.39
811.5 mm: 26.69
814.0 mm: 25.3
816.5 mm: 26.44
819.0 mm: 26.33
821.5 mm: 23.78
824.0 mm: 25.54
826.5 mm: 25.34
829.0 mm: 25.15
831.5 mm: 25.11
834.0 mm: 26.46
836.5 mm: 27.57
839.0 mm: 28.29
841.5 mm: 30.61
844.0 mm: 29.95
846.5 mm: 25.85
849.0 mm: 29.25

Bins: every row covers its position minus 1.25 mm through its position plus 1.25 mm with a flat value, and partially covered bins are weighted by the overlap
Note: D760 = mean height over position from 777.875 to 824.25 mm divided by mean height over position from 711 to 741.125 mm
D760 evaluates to 1.0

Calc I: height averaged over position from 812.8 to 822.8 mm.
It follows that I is 25.5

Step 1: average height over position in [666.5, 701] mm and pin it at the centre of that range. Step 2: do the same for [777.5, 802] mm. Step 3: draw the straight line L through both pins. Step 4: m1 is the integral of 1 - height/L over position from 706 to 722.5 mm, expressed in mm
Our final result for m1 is 0.6 mm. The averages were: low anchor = 24.8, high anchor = 25.8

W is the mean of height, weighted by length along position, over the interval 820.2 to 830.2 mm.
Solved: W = 25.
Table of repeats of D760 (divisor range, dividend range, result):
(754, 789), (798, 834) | 0.93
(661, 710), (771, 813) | 1.02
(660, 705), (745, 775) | 1.04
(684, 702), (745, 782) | 1.08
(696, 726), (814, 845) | 1.10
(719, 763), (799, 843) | 1.02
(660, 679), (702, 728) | 0.96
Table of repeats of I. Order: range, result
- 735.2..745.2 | 24.5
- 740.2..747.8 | 25.2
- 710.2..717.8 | 23.9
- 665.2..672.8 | 24.8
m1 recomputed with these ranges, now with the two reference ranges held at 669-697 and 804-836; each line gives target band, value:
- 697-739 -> 1.1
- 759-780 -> -1.4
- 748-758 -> -0.4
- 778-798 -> -0.8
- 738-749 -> -0.1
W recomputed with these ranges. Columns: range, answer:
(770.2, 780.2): 26.9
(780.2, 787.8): 28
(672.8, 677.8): 25.1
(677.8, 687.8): 25.4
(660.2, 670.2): 25.9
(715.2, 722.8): 24.9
